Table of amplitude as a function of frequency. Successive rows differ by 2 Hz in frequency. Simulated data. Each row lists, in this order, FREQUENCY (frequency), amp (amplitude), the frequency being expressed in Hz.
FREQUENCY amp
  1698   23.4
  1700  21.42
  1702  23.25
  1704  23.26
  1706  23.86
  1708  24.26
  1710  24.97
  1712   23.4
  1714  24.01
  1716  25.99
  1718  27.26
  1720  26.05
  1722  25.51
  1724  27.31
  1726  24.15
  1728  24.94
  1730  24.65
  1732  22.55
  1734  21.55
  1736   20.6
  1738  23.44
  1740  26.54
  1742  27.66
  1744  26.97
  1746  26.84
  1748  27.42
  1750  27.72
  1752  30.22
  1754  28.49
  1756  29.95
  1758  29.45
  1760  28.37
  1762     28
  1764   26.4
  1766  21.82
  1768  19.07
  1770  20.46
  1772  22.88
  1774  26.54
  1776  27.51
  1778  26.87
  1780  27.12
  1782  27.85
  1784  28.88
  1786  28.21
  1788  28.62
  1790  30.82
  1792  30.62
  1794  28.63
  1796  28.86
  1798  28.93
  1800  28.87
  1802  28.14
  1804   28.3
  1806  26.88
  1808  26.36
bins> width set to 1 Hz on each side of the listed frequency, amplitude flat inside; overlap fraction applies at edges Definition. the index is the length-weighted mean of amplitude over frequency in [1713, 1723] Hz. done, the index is 25.8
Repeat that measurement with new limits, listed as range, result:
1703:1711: 24.1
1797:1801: 28.9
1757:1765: 28.1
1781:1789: 28.4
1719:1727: 25.8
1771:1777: 25.6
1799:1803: 28.5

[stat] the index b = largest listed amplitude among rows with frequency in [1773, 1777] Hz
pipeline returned 27.51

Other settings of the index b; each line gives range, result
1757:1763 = 29.45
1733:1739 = 23.44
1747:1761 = 30.22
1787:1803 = 30.82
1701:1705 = 23.26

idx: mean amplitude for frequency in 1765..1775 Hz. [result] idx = 22.2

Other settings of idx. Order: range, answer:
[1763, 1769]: 22.4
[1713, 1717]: 25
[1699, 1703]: 22.3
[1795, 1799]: 28.9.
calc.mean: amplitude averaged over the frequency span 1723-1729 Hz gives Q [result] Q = 25.5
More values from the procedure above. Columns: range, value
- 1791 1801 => 29.2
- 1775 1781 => 27.2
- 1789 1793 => 30.7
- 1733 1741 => 23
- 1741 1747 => 27.2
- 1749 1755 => 28.8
